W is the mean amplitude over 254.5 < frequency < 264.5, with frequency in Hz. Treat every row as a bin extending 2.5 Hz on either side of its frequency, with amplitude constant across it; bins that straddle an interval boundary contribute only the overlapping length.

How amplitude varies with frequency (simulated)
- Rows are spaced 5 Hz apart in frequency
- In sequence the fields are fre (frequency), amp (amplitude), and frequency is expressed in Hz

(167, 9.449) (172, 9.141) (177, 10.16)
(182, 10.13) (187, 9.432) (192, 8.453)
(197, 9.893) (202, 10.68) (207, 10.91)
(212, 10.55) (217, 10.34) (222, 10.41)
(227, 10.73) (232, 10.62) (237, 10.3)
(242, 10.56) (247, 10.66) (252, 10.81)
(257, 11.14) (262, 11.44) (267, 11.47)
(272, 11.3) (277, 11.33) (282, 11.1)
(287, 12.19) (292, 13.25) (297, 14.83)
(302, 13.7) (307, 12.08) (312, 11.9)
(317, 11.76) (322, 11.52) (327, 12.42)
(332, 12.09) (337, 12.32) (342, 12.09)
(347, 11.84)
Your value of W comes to 11.3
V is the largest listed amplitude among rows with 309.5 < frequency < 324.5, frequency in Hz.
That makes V 11.9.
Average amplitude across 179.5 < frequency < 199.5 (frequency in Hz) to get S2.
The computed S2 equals 9.48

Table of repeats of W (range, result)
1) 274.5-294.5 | 12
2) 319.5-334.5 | 12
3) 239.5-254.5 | 10.7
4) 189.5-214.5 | 10.1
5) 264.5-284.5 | 11.3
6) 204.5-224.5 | 10.6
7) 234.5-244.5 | 10.4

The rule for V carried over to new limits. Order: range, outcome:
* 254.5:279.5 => 11.47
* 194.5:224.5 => 10.91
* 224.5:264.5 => 11.44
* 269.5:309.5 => 14.83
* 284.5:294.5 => 13.25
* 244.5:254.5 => 10.81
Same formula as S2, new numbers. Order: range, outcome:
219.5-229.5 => 10.6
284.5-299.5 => 13.4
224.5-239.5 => 10.6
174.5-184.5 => 10.1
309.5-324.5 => 11.7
